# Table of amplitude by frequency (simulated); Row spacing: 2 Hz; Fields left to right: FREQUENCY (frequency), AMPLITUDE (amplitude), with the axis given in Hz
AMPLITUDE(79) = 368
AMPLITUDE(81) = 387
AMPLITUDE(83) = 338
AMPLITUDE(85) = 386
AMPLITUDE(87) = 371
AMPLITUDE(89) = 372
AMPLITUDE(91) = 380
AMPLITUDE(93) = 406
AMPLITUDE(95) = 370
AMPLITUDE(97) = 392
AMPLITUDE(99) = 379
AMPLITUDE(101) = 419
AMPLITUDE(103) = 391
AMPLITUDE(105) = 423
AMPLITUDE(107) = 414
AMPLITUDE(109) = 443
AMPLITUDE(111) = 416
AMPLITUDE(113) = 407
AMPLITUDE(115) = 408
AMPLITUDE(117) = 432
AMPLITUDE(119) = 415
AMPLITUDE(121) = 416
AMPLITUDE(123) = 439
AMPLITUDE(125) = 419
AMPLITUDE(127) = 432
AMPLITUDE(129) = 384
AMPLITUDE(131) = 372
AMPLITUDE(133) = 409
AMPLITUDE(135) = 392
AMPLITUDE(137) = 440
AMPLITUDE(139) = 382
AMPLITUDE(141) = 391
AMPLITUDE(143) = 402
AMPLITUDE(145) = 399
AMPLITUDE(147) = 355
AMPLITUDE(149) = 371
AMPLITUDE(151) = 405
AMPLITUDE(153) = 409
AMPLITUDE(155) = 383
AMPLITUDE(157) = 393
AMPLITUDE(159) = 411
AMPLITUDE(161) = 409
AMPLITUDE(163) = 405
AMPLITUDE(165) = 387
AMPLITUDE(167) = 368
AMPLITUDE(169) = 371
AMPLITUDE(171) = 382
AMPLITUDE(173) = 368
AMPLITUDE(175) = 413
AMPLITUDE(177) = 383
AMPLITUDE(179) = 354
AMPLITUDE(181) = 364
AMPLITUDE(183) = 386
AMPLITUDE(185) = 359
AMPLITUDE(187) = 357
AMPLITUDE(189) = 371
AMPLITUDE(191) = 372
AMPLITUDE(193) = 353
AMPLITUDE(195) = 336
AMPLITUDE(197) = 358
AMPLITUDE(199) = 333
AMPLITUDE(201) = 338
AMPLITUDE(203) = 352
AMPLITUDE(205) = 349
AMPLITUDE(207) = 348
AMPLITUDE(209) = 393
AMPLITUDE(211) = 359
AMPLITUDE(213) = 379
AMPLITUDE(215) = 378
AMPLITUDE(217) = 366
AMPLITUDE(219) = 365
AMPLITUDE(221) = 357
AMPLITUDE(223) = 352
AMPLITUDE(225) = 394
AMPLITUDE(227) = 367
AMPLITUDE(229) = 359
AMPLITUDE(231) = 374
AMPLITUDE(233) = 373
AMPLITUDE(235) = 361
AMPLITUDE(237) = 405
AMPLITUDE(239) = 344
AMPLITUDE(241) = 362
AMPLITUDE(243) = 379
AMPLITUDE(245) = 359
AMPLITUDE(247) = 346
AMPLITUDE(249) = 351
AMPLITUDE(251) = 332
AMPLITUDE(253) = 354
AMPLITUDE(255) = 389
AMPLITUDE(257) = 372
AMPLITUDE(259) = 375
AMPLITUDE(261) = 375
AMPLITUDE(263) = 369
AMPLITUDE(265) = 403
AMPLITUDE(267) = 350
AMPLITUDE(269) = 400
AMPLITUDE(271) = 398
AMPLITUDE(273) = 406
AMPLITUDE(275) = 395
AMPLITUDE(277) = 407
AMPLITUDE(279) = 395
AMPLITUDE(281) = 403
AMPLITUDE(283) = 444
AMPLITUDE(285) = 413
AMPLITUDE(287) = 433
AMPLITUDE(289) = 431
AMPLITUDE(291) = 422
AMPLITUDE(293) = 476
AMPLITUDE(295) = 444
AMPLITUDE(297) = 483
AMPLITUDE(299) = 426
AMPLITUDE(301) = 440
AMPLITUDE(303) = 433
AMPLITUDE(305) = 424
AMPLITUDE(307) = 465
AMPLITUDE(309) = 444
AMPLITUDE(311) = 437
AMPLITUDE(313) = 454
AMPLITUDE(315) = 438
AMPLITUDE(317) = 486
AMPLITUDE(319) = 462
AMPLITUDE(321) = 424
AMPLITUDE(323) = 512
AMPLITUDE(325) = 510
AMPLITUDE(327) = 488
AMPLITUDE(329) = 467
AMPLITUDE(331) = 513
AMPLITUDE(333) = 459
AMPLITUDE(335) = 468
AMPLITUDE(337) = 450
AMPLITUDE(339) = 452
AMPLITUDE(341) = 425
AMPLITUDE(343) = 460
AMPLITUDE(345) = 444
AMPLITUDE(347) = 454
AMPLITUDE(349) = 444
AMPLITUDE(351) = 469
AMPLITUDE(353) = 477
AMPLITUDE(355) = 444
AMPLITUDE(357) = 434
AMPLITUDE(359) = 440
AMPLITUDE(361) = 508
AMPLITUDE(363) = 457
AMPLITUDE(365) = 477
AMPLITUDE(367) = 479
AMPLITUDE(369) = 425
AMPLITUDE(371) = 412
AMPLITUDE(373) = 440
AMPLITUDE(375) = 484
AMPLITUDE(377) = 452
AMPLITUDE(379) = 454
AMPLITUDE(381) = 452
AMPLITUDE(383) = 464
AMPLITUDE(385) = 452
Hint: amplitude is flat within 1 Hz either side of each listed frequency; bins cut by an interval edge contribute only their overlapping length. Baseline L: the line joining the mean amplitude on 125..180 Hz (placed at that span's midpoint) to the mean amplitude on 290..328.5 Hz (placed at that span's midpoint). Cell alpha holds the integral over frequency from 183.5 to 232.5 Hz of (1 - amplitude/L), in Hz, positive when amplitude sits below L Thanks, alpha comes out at 6.3 Hz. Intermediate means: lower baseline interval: 392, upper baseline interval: 456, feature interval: 362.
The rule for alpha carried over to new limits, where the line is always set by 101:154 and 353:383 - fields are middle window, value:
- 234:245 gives 1.5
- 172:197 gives 3.0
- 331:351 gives -0.2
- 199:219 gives 2.9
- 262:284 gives 2.0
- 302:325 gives -0.6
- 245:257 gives 2.1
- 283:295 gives 0.1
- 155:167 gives 0.5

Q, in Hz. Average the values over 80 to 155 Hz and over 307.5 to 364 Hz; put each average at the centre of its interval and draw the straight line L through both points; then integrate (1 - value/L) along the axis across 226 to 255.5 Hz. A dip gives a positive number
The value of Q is 4.8 Hz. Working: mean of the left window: 399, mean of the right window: 461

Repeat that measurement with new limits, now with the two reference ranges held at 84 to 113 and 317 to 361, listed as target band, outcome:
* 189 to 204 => 2.6 Hz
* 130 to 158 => 1.2 Hz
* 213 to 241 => 4.1 Hz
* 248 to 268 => 3.4 Hz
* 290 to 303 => 0.1 Hz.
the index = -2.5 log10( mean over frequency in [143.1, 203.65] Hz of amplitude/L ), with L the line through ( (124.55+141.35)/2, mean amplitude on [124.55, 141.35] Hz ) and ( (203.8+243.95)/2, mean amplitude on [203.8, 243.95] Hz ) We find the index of 0.034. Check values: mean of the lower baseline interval 402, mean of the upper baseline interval 368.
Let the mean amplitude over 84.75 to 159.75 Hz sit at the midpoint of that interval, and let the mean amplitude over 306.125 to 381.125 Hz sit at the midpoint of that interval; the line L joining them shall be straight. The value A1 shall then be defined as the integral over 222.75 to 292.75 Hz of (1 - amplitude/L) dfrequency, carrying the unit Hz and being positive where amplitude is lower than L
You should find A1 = 8.50 Hz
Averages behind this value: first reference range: 401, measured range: 384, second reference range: 460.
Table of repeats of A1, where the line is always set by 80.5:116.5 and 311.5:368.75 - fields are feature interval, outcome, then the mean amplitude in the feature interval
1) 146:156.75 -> 0.7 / 385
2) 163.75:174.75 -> 1.0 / 378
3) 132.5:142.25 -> 0.1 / 402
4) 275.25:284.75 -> 0.8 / 411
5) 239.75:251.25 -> 2.1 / 356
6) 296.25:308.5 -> 0.2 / 444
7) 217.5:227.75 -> 1.5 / 367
